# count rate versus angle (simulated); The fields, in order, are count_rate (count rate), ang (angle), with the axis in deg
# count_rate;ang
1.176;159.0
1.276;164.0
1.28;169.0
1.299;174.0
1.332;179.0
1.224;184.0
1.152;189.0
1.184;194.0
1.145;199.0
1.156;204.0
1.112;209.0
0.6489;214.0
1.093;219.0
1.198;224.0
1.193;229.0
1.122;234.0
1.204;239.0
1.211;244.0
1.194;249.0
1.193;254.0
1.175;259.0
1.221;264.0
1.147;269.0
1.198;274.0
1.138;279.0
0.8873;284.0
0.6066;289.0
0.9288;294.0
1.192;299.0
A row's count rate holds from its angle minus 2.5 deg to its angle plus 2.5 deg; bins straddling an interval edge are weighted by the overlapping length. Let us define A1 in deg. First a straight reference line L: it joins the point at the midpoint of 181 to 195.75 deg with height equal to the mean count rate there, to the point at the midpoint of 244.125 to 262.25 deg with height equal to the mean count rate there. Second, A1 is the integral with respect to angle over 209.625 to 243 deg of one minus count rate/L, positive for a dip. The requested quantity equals 3.0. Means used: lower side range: 1.19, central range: 1.08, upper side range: 1.19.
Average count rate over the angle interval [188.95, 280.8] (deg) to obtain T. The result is 1.14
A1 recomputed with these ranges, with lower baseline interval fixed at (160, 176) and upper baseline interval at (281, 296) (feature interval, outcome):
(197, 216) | 1.83 deg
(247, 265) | -4.91 deg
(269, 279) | -3.46 deg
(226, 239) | -1.78 deg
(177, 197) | -0.26 deg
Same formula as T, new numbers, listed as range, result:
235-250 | 1.2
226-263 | 1.19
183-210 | 1.16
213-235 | 1.07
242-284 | 1.17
